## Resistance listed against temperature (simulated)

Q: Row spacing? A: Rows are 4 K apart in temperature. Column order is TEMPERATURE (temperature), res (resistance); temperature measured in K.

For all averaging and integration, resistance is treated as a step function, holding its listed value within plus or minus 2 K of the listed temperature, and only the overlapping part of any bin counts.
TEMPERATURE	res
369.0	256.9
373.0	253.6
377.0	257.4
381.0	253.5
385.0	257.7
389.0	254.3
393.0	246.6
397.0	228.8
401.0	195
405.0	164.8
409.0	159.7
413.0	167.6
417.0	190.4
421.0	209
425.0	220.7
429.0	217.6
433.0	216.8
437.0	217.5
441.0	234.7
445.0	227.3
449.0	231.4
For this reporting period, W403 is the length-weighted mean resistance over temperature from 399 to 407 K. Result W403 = 180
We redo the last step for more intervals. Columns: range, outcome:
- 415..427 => 207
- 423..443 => 221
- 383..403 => 236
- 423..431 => 219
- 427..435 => 217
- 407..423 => 182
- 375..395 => 254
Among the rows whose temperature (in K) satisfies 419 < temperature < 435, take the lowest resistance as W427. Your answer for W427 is 209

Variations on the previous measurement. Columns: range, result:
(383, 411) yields 159.7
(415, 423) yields 190.4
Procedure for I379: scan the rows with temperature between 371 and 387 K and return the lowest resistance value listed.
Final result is 253.5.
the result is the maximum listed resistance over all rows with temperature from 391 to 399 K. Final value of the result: 246.6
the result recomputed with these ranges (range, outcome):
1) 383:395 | 257.7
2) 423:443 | 234.7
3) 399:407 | 195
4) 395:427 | 228.8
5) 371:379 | 257.4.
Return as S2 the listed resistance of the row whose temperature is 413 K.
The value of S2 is 167.6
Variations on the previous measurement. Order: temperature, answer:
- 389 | 254.3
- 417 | 190.4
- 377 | 257.4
